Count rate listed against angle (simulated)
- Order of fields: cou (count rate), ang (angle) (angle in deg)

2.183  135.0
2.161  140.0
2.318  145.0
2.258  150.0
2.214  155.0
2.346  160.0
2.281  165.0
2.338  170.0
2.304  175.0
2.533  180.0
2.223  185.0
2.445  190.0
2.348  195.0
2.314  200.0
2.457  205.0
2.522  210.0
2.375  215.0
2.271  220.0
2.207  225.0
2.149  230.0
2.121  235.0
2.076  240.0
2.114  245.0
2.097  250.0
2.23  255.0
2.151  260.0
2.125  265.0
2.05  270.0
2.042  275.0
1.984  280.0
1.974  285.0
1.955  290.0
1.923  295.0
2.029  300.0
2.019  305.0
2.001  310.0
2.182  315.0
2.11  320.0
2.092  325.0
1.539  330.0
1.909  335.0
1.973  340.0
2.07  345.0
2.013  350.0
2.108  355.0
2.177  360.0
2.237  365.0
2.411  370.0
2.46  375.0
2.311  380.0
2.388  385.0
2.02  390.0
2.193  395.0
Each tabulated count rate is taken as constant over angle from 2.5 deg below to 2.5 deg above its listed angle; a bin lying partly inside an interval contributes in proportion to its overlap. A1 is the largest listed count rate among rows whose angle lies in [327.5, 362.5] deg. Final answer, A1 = 2.177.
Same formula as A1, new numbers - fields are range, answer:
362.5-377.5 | 2.46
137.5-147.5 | 2.318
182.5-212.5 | 2.522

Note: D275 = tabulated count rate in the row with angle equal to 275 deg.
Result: 2.042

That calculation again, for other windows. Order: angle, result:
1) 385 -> 2.388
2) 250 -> 2.097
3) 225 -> 2.207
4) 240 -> 2.076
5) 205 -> 2.457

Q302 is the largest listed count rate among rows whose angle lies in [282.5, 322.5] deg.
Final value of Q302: 2.182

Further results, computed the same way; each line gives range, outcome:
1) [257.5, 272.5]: 2.151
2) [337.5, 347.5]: 2.07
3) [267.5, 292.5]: 2.05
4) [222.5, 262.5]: 2.23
